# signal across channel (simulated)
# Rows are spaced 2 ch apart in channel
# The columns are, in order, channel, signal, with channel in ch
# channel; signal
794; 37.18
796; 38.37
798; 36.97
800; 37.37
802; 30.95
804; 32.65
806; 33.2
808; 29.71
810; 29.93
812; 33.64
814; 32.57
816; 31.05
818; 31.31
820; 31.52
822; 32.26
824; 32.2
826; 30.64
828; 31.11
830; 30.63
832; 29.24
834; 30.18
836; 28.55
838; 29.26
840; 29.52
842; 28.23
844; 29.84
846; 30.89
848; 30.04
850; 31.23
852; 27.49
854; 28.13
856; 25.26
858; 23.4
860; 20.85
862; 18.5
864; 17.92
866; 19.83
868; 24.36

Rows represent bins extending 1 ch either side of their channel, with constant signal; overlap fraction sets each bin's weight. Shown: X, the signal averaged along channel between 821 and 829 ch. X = 31.6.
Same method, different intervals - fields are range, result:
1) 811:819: 32.1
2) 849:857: 28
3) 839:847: 29.6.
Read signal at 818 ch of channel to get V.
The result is 31.31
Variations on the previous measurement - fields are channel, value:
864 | 17.92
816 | 31.05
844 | 29.84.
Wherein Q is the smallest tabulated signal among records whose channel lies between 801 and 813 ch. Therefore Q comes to 29.71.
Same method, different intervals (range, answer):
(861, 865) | 17.92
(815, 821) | 31.05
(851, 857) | 25.26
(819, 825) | 31.52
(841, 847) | 28.23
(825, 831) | 30.63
